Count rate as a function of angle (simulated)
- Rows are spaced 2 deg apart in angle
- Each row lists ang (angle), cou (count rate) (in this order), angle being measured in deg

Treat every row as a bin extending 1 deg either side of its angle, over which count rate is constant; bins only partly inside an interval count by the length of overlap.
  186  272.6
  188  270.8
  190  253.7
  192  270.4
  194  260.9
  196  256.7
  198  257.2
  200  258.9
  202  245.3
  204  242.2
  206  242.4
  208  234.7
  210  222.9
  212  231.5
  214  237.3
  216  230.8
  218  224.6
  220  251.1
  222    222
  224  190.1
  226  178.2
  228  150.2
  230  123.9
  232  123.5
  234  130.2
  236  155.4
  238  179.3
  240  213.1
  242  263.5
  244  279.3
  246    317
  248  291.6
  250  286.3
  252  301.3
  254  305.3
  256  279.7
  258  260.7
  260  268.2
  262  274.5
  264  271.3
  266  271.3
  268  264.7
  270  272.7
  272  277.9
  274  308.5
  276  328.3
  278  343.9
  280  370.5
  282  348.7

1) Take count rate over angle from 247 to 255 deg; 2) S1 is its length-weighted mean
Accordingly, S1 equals 296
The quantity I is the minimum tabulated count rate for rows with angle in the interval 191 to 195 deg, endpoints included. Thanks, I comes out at 260.9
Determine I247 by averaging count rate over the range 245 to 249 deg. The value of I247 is 304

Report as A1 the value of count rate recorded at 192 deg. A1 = 270.4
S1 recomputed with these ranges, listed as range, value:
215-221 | 236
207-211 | 229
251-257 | 295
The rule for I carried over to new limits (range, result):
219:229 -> 150.2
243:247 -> 279.3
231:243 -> 123.5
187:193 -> 253.7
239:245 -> 213.1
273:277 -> 308.5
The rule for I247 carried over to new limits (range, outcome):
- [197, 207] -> 249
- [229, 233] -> 124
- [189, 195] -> 262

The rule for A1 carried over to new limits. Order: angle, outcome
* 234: 130.2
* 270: 272.7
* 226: 178.2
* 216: 230.8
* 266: 271.3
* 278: 343.9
